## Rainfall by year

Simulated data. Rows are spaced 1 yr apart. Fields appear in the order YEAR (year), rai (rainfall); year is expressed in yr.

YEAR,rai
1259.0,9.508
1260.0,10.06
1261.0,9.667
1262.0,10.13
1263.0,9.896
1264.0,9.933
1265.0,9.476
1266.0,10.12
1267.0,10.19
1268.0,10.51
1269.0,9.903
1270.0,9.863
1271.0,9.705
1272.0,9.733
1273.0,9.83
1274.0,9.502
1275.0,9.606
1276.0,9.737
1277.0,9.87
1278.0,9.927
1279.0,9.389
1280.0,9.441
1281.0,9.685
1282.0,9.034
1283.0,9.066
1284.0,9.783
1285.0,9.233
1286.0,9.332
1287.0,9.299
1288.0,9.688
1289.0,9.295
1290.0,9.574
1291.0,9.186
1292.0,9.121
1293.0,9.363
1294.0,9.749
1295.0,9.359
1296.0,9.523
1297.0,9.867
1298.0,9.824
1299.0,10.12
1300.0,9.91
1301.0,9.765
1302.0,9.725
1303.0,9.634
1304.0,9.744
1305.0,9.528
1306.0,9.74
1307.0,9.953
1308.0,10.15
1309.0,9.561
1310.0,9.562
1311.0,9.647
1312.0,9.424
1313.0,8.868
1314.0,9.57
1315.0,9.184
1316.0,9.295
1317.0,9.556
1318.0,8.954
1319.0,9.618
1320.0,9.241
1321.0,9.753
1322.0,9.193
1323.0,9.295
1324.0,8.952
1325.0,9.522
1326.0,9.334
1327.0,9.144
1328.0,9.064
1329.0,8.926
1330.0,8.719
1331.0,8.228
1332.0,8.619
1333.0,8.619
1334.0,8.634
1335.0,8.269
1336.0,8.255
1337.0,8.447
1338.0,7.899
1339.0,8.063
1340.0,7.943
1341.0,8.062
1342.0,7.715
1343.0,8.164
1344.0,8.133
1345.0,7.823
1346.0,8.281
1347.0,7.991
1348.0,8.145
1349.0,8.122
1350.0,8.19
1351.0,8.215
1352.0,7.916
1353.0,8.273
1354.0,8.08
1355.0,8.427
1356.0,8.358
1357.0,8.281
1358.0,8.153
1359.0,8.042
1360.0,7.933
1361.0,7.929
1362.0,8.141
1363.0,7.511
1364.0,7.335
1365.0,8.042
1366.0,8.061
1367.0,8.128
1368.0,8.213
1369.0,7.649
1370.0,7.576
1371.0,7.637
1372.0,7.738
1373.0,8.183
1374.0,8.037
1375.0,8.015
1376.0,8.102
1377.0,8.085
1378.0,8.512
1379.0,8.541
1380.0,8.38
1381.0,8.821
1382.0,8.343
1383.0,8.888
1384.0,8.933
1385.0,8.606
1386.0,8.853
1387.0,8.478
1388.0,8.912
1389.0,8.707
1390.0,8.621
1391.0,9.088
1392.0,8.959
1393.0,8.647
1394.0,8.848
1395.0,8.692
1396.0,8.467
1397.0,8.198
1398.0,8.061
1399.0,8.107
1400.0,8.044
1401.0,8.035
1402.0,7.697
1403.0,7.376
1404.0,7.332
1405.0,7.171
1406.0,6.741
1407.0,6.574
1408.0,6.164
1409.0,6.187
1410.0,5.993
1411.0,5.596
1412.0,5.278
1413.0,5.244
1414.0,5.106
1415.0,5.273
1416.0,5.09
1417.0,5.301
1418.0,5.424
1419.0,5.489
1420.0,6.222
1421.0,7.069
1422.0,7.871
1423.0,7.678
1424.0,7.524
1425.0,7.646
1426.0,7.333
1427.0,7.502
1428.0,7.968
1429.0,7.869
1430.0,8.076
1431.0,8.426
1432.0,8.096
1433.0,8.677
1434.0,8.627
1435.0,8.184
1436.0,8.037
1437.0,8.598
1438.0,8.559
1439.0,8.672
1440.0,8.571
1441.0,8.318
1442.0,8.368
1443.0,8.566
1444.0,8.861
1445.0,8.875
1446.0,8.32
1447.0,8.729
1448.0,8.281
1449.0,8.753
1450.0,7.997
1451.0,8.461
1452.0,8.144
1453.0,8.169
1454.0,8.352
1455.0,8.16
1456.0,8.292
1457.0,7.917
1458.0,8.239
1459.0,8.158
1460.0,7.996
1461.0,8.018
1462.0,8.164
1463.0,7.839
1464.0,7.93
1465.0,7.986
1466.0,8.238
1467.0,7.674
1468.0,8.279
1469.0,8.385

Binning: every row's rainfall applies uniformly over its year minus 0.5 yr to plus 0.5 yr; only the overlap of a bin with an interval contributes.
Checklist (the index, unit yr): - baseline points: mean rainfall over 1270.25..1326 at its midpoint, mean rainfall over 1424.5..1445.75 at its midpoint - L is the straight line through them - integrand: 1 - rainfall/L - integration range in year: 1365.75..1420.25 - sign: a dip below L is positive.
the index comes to 6.9 yr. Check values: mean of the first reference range 9.53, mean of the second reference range 8.28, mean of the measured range 7.58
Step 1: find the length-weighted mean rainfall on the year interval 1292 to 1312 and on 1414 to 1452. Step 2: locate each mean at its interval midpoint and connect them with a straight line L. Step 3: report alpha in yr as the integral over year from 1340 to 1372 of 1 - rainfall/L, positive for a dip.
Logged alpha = 3.2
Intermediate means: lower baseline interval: 9.7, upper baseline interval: 7.74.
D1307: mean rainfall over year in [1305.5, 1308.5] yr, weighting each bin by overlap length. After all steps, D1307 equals 9.95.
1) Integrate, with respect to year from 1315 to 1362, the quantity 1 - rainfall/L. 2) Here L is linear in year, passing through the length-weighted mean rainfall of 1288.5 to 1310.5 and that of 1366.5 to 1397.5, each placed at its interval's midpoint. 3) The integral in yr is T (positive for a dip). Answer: 2.9 yr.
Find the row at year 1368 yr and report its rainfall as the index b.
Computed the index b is 8.213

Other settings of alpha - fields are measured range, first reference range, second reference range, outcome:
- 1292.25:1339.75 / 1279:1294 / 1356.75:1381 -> -1.9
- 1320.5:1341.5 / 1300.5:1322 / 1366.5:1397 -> 1.2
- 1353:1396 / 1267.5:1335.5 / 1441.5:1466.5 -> 2.8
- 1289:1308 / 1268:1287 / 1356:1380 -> -0.9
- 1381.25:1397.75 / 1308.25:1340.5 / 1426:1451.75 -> -0.1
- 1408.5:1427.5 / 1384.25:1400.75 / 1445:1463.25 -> 4.9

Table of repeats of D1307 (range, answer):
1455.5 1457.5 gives 8.1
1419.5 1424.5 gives 7.27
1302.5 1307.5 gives 9.72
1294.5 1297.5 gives 9.58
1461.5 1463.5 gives 8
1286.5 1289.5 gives 9.43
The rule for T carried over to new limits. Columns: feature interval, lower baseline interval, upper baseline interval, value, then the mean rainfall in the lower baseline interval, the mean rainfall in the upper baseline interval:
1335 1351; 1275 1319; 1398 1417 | 0.4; 9.54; 6.51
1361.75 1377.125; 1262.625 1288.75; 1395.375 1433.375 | -0.1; 9.68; 7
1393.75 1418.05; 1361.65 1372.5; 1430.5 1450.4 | 4.0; 7.82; 8.48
